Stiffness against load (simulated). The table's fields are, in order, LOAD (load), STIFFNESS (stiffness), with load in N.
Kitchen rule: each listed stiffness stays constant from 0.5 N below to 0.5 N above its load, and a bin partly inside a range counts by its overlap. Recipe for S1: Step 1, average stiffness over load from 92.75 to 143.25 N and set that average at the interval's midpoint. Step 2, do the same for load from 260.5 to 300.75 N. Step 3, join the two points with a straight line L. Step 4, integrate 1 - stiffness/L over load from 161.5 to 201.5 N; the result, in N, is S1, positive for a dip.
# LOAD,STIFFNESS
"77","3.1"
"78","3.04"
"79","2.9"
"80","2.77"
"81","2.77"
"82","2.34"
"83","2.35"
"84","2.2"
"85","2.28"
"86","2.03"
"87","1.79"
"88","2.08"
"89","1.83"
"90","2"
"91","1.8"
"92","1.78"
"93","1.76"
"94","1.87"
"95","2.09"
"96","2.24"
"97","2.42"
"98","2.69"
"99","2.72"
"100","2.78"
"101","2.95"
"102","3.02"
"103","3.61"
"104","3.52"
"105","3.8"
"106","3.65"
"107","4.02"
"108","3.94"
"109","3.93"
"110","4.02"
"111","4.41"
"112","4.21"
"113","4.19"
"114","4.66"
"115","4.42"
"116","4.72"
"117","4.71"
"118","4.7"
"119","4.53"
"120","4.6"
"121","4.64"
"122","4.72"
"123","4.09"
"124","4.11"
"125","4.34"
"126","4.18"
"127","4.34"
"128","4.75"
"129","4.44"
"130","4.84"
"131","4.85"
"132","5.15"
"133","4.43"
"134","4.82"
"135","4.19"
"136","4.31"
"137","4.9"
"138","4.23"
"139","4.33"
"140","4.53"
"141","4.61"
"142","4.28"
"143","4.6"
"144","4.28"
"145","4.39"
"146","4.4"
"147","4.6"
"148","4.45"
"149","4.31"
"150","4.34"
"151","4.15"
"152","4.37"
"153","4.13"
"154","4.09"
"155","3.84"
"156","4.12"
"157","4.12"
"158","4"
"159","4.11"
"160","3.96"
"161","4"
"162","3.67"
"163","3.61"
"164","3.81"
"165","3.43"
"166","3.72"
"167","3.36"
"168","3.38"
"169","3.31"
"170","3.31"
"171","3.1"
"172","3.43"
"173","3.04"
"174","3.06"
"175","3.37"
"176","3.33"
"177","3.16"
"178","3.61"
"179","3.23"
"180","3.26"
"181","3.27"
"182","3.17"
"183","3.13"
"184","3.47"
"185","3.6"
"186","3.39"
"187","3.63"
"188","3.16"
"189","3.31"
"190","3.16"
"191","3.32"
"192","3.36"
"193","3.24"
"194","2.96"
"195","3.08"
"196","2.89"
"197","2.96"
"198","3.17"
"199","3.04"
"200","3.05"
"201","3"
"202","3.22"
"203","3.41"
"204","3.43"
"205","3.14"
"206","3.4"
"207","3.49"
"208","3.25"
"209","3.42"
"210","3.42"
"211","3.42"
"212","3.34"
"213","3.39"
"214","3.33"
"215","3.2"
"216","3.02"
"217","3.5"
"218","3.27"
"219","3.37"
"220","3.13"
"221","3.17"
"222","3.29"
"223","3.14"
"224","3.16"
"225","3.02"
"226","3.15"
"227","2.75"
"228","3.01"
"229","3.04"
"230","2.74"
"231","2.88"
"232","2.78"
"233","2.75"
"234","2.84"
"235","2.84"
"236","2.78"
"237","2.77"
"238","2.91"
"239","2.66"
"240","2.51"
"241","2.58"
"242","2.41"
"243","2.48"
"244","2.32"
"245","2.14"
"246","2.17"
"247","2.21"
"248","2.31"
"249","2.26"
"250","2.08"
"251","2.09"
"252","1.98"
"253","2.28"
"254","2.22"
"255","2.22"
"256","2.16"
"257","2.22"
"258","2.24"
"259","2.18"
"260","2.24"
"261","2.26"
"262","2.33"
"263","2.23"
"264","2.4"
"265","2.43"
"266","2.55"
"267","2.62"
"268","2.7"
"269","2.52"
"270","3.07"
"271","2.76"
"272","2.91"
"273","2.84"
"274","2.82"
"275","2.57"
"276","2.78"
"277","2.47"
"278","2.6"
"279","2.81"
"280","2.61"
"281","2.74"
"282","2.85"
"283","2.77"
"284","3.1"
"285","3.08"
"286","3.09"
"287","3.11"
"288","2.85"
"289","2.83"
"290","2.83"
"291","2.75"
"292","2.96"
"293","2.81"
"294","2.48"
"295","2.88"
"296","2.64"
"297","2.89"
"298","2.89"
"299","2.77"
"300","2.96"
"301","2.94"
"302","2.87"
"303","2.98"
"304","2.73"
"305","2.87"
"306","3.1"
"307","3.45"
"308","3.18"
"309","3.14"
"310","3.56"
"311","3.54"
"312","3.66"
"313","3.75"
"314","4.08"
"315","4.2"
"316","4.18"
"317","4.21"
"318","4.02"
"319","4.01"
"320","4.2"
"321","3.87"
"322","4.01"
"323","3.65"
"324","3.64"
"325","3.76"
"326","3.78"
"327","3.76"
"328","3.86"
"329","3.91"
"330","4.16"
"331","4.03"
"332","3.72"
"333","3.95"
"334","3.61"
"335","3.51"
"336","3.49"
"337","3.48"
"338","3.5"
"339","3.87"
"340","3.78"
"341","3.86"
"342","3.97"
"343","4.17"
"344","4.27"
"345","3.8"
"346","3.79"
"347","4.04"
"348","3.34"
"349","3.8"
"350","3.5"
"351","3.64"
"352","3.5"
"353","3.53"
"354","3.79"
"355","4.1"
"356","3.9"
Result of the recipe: 2.6 N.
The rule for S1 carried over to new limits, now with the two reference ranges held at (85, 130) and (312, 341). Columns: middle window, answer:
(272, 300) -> 7.19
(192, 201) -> 1.41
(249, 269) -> 7.75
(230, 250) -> 6.23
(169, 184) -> 1.42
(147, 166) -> -2.51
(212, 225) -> 1.51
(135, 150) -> -3.78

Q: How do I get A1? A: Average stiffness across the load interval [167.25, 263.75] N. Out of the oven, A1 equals 2.95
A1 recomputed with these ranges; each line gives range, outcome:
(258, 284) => 2.6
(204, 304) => 2.77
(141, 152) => 4.39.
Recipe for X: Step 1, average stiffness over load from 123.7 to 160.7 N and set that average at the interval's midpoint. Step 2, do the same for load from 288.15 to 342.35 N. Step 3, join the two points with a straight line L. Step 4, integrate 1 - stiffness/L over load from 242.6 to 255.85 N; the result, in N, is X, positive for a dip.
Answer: 5.6 N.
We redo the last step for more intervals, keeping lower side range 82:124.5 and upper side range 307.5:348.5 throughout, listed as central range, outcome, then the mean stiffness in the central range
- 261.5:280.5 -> 5.39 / 2.63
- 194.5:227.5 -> 2.97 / 3.21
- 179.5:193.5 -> 0.62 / 3.32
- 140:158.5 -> -4.96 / 4.29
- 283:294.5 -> 2.55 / 2.89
